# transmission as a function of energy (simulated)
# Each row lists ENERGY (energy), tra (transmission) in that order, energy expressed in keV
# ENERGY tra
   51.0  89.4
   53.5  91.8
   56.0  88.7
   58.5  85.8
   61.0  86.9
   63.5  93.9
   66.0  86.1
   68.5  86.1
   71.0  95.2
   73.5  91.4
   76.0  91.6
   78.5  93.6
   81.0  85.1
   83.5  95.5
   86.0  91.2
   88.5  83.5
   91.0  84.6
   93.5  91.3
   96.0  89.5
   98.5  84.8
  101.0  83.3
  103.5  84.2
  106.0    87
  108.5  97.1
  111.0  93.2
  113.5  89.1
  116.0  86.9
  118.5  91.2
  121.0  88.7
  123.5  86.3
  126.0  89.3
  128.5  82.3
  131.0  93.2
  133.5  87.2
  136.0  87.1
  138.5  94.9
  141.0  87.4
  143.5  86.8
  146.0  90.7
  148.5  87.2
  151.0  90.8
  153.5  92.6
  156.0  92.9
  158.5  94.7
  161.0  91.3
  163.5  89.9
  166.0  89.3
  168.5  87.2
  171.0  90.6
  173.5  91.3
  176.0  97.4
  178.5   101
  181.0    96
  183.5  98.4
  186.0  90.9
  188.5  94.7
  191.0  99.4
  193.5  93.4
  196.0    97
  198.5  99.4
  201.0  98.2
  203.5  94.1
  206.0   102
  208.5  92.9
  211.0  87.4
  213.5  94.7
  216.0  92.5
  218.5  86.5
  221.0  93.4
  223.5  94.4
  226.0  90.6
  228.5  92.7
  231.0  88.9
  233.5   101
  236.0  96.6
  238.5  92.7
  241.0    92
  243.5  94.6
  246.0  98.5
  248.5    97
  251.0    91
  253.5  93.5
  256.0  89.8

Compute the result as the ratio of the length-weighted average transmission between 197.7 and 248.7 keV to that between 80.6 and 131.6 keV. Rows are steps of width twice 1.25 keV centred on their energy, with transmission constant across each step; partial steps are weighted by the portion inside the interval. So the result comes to 1.07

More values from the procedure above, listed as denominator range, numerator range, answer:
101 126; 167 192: 1.06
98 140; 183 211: 1.08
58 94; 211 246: 1.04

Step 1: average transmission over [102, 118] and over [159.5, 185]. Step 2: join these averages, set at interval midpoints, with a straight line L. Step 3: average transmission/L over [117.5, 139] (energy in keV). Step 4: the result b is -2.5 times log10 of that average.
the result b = 0.024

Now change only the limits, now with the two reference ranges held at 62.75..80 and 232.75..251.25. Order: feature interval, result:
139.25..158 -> 0.035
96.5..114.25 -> 0.042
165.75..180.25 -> 0.006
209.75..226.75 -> 0.041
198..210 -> -0.028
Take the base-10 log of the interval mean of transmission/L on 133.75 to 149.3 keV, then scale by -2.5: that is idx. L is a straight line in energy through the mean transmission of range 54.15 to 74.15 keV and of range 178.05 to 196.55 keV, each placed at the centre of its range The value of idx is 0.06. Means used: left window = 89.3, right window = 96.1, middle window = 89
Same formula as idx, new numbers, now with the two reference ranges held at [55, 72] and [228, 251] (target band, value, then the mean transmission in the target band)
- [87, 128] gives 0.03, 88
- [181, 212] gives -0.03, 95.7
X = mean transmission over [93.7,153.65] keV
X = 88.8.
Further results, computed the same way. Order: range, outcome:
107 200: 91.8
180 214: 95.6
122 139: 88.3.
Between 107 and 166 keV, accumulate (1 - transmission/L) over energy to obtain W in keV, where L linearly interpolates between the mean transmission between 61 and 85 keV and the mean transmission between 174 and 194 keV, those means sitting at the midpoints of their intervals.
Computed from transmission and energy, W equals 2.5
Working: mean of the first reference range 90.7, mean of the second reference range 96.3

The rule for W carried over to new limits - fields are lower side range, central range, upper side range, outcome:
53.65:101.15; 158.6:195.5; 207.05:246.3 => -0.82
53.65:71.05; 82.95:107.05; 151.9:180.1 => 0.71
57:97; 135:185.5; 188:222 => 0.54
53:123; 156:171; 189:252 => 0.24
